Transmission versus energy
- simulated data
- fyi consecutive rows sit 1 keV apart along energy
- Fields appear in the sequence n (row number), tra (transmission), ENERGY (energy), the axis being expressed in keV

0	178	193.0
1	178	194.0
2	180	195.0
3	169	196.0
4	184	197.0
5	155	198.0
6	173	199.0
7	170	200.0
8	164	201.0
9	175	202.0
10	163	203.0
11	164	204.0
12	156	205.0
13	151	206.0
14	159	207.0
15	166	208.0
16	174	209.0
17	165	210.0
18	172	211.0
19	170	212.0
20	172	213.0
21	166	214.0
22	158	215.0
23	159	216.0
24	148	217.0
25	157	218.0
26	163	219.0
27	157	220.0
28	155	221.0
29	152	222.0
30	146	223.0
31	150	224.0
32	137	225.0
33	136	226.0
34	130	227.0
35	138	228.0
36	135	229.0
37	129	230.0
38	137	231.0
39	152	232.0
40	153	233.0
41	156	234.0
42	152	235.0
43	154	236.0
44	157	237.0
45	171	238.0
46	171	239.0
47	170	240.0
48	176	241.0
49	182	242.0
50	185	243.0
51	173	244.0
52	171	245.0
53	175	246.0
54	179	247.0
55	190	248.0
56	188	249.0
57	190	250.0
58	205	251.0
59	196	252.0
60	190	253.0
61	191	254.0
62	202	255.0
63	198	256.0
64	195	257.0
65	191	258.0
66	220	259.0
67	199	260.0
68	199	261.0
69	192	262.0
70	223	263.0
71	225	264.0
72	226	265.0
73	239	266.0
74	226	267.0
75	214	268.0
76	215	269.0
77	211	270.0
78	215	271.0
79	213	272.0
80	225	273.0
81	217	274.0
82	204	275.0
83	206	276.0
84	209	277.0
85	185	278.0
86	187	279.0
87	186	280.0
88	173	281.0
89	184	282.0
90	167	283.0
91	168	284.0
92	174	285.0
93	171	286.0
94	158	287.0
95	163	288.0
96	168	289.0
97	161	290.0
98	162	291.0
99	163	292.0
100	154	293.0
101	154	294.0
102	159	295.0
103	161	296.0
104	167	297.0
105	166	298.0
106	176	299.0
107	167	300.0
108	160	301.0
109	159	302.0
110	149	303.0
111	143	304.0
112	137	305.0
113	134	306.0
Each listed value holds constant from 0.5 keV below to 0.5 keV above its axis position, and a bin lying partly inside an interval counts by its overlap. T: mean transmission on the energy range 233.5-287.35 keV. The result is 192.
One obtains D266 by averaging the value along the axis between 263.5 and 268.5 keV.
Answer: 226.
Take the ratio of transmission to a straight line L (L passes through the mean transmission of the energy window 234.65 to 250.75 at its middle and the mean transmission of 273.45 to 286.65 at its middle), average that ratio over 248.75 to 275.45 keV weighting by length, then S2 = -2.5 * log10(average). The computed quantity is -0.15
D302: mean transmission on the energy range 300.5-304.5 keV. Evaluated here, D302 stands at 153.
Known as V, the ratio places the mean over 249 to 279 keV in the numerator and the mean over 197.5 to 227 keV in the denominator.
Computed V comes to 1.30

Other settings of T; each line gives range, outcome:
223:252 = 163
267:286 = 197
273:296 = 177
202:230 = 155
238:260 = 187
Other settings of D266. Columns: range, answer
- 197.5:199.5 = 164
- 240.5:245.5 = 177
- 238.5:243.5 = 177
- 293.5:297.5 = 160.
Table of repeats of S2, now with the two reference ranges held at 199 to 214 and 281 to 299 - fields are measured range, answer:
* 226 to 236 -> 0.16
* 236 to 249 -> -0.06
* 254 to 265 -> -0.23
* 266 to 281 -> -0.25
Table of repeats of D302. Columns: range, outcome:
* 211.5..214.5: 169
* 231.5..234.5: 154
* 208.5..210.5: 170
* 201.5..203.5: 169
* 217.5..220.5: 159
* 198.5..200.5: 172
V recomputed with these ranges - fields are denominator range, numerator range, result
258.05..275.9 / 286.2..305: 0.75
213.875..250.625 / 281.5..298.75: 1.03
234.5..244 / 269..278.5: 1.24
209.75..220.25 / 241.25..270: 1.23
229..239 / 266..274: 1.44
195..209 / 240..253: 1.11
